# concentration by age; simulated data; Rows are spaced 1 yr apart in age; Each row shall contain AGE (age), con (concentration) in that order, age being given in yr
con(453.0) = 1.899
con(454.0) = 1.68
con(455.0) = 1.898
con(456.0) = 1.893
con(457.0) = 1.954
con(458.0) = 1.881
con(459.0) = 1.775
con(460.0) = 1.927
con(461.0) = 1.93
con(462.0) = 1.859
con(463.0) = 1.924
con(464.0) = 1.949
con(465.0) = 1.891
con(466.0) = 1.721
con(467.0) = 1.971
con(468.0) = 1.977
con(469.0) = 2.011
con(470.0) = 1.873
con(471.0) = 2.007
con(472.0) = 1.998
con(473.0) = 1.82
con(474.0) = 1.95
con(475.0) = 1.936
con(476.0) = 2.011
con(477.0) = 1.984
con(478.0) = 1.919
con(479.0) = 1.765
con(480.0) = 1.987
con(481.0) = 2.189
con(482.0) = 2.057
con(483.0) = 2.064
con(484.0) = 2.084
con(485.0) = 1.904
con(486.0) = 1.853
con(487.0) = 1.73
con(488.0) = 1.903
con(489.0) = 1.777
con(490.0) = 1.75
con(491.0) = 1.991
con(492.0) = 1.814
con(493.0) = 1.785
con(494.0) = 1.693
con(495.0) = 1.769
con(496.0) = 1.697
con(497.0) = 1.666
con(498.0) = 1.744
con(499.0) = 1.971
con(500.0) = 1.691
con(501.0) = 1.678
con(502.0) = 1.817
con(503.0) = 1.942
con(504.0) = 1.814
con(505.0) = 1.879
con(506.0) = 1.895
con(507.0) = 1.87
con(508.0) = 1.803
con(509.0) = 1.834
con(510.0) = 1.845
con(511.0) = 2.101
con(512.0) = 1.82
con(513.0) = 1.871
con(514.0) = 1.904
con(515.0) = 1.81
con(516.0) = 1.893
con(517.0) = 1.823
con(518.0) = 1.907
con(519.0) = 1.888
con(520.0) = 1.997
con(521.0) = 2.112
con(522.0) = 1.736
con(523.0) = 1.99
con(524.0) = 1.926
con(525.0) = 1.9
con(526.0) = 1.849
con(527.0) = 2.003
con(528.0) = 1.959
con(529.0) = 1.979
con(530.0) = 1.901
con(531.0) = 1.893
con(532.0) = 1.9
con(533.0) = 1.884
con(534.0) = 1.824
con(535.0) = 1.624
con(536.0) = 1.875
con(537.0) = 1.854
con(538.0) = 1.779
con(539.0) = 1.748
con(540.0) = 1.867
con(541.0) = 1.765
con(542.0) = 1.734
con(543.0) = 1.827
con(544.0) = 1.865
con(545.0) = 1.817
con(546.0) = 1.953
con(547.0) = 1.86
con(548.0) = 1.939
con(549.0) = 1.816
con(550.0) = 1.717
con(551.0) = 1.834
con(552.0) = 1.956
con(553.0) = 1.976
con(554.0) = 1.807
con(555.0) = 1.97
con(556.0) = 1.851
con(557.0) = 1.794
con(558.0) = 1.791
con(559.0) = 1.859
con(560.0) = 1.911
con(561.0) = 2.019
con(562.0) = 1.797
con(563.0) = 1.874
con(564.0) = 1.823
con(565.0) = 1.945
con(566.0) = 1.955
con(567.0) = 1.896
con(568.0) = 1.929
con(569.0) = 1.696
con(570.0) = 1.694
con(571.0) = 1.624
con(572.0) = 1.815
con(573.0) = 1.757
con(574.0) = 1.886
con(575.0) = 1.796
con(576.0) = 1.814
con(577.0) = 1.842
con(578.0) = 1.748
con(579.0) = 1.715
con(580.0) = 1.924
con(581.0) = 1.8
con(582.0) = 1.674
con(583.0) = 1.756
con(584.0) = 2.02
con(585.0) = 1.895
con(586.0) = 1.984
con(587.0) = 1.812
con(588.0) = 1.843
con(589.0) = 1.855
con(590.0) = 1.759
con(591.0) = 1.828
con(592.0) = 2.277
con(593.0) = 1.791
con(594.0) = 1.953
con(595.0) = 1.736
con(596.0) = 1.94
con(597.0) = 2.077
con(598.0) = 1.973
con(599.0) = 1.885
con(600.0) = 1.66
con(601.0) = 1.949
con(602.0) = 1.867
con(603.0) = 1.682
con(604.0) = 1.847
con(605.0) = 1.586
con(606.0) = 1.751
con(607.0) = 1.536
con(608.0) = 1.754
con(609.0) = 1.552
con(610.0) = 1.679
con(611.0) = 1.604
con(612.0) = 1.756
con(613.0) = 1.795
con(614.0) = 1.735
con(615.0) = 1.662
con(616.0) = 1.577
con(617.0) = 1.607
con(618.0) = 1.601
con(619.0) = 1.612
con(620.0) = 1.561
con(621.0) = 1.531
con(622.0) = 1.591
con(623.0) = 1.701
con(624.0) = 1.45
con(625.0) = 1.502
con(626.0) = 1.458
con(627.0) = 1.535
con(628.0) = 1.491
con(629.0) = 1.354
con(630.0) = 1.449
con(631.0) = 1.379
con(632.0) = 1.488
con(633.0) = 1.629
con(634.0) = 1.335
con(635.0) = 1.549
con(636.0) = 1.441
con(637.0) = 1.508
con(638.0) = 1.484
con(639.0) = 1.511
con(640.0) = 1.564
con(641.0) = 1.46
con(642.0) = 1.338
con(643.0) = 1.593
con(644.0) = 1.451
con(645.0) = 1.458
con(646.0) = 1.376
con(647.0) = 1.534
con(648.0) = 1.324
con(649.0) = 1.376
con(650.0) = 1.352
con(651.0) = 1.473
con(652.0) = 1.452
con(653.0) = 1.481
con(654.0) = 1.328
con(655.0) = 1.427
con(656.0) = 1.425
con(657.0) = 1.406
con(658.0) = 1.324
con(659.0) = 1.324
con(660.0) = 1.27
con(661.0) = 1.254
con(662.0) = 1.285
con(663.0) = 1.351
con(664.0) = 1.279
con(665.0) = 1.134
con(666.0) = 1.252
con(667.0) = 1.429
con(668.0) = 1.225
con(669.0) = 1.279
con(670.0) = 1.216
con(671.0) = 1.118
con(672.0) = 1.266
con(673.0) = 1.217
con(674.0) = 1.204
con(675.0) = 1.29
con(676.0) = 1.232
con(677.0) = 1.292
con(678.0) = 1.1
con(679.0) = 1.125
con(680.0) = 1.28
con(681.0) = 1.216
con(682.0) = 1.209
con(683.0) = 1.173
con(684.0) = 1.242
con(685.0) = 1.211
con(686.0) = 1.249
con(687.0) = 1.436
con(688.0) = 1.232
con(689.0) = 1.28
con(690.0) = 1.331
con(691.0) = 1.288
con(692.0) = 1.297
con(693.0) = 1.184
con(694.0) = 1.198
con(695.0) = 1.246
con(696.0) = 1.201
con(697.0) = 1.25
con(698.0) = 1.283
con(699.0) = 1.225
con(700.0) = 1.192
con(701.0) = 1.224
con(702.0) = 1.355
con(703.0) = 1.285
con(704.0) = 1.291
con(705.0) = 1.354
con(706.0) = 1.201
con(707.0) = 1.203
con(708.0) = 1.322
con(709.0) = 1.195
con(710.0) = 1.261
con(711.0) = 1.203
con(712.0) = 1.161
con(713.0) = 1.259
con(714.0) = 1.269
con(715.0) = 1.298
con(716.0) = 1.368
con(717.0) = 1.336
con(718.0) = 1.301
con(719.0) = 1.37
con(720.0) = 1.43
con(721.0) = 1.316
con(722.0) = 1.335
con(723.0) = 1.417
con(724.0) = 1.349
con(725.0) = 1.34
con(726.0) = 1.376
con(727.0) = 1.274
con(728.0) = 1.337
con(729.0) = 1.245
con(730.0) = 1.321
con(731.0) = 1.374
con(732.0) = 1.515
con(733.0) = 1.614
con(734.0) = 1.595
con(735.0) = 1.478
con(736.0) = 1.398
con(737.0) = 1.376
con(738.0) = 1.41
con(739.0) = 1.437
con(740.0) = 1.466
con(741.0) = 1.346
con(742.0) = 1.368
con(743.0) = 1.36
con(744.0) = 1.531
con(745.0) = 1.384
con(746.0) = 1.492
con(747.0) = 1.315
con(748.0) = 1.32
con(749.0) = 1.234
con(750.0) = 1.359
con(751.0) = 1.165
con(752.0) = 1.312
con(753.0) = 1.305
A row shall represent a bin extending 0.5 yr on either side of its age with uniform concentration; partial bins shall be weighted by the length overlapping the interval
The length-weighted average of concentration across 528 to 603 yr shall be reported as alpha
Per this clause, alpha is 1.85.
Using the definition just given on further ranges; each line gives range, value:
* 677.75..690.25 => 1.24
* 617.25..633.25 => 1.52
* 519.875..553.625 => 1.87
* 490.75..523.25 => 1.85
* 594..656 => 1.58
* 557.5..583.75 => 1.82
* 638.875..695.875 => 1.31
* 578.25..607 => 1.85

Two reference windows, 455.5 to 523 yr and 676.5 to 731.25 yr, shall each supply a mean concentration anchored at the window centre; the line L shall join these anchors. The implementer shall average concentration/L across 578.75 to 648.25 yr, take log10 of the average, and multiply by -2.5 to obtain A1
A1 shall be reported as -0.09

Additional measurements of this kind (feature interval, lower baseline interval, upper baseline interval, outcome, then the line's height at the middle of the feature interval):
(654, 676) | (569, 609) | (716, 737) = 0.225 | 1.58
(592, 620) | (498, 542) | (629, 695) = -0.136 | 1.55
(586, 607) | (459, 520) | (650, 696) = -0.205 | 1.53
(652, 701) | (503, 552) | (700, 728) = 0.118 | 1.41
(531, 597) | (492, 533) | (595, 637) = -0.058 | 1.75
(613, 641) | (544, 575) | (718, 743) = 0.093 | 1.67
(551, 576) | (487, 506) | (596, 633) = -0.083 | 1.71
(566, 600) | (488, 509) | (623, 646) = -0.156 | 1.6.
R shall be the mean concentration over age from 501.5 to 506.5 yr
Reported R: 1.87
